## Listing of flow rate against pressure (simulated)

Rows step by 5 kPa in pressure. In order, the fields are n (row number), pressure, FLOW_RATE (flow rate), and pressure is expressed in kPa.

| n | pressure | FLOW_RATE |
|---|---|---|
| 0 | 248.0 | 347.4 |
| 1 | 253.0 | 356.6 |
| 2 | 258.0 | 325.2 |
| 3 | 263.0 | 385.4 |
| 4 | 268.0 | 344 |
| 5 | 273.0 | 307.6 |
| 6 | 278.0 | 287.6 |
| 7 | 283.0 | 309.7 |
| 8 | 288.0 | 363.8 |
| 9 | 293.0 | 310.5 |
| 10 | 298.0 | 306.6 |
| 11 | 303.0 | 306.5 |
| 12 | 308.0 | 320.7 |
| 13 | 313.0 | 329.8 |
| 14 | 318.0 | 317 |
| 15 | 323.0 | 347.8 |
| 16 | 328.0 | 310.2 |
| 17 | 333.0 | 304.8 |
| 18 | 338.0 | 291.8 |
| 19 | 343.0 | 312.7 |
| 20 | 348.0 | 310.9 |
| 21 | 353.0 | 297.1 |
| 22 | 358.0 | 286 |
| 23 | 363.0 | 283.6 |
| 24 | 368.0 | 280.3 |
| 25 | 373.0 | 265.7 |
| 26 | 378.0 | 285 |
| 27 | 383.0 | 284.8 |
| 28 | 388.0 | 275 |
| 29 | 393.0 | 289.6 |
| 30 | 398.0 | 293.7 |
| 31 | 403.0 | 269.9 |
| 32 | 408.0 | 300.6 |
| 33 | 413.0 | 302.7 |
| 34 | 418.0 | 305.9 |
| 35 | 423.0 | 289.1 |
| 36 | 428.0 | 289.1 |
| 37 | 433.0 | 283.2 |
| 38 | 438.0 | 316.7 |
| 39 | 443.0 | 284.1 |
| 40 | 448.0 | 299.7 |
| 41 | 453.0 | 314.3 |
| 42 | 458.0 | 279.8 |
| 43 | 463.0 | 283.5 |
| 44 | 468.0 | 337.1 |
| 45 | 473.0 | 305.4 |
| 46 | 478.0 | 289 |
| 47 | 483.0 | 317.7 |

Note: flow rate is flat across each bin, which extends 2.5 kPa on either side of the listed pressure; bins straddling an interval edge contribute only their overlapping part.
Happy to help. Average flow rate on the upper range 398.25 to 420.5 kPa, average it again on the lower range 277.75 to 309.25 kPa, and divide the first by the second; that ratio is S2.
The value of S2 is 0.9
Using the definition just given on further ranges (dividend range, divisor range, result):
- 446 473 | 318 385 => 1.02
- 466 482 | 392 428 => 1.06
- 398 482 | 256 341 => 0.92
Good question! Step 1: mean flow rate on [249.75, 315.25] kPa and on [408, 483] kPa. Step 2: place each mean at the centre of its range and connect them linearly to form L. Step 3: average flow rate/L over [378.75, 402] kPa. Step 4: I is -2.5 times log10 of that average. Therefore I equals 0.09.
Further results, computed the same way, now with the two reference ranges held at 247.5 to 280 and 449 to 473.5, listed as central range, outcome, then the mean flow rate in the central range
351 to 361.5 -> 0.11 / 291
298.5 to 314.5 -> 0.04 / 317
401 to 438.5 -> 0.06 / 294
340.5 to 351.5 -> 0.04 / 310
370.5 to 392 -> 0.14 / 278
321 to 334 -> 0.01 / 322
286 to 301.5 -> 0.02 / 324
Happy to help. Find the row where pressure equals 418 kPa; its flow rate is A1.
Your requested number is 305.9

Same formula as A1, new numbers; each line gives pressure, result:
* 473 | 305.4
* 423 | 289.1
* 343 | 312.7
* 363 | 283.6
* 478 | 289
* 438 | 316.7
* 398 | 293.7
